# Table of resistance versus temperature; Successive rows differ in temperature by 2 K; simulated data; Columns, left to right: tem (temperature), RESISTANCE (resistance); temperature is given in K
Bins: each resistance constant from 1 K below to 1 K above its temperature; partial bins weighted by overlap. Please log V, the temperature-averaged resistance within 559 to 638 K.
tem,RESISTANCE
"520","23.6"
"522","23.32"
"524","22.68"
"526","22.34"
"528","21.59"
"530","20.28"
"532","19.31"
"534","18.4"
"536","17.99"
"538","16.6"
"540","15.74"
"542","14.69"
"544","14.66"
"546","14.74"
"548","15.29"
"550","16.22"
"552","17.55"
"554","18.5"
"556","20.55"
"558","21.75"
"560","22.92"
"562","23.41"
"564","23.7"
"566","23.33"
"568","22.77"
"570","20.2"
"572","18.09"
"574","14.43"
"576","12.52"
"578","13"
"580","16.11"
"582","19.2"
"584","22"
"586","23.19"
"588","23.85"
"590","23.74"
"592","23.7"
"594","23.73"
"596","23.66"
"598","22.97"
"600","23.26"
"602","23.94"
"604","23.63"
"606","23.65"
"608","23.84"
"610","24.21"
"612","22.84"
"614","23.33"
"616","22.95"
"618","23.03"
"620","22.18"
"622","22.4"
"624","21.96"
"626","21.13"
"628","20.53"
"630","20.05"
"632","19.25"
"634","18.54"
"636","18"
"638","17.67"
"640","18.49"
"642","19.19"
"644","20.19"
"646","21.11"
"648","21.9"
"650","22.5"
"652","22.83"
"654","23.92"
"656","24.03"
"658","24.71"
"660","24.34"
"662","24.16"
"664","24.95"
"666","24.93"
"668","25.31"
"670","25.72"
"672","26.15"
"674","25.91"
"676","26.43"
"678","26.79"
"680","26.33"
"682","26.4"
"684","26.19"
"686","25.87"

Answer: 21.4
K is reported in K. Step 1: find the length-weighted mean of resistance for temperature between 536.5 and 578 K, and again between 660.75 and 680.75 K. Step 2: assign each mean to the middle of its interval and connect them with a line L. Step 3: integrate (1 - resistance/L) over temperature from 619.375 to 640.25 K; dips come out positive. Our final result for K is 2.6 K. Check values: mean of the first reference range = 18.2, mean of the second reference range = 25.6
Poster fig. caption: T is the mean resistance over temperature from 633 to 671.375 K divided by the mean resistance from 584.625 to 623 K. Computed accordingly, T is 0.95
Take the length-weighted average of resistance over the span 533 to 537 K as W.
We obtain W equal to 18.2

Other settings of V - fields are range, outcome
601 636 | 22.1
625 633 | 20.2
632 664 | 21.5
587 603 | 23.6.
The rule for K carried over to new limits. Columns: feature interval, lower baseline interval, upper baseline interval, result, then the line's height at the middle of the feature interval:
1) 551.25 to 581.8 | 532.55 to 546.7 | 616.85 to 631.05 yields -2.4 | 18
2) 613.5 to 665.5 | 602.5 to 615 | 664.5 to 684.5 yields 6.4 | 24.7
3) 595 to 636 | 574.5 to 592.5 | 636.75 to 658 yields -3.8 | 20.4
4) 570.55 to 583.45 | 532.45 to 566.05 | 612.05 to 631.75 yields 2.5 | 19.8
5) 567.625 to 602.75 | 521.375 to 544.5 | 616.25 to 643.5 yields -1.5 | 19.7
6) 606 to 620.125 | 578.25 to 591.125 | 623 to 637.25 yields -2.1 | 20.3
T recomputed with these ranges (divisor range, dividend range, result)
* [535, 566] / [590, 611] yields 1.28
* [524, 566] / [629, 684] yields 1.21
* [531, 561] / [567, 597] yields 1.13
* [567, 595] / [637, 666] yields 1.13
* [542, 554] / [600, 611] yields 1.50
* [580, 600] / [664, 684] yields 1.15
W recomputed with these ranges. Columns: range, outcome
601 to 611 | 23.9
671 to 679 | 26.3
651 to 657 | 23.6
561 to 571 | 22.7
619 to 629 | 21.6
